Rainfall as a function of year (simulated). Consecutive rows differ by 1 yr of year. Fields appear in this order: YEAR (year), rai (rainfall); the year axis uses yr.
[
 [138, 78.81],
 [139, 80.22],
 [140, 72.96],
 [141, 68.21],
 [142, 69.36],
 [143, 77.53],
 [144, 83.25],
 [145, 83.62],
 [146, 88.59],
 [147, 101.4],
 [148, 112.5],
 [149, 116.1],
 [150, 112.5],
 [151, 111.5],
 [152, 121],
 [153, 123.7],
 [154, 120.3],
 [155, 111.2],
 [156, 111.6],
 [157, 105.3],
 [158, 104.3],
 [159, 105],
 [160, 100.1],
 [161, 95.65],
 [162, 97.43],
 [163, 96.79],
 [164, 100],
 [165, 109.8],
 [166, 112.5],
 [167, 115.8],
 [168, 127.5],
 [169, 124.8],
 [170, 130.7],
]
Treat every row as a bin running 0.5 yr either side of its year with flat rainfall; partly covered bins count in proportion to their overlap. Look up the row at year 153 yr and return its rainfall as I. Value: 123.7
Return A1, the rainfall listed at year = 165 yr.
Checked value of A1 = 109.8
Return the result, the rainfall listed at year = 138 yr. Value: 78.81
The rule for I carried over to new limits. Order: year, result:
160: 100.1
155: 111.2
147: 101.4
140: 72.96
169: 124.8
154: 120.3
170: 130.7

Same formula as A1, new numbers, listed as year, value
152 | 121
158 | 104.3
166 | 112.5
